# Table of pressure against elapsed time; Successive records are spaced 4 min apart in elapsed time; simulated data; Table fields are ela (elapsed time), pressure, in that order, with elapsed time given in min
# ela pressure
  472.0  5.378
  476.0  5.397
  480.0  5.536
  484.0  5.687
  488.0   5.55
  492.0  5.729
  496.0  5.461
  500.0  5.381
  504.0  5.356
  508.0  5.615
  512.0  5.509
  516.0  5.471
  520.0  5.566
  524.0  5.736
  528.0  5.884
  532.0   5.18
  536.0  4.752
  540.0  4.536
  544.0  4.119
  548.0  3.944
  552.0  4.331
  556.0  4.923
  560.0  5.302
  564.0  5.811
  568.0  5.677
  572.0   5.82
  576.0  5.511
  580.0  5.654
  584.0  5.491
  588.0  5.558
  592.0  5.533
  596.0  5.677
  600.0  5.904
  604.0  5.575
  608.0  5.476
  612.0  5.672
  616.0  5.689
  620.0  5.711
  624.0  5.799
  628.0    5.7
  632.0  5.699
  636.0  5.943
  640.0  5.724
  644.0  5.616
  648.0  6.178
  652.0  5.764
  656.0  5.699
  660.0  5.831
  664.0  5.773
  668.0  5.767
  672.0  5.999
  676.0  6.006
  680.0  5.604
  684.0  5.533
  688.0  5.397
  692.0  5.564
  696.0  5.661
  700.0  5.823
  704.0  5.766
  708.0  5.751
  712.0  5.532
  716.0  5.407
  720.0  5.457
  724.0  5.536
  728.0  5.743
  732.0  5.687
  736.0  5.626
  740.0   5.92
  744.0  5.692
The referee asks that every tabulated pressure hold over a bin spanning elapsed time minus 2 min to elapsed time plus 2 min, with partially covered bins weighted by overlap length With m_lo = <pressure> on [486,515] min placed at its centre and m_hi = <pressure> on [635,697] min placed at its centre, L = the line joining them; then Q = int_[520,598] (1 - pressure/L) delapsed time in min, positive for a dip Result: 5.0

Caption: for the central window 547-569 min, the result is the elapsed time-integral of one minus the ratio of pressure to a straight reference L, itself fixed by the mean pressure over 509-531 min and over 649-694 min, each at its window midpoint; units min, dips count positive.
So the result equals 2.4 min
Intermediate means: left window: 5.61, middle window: 5.02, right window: 5.73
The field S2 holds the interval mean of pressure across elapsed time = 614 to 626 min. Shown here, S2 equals 5.73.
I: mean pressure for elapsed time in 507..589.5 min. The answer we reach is 5.25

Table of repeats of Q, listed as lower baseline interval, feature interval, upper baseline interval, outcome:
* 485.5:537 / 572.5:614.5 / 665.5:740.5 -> -0.3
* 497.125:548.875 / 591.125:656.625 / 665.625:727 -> -3.2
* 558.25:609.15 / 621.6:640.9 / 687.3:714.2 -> -0.5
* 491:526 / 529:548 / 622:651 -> 3.2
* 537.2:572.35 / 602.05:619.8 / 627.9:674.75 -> -0.6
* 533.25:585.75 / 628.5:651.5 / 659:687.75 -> -1.1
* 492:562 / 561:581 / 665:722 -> -1.5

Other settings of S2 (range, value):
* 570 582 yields 5.66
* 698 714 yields 5.72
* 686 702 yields 5.61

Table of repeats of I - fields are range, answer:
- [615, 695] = 5.75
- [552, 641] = 5.6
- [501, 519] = 5.49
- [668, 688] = 5.74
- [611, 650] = 5.78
